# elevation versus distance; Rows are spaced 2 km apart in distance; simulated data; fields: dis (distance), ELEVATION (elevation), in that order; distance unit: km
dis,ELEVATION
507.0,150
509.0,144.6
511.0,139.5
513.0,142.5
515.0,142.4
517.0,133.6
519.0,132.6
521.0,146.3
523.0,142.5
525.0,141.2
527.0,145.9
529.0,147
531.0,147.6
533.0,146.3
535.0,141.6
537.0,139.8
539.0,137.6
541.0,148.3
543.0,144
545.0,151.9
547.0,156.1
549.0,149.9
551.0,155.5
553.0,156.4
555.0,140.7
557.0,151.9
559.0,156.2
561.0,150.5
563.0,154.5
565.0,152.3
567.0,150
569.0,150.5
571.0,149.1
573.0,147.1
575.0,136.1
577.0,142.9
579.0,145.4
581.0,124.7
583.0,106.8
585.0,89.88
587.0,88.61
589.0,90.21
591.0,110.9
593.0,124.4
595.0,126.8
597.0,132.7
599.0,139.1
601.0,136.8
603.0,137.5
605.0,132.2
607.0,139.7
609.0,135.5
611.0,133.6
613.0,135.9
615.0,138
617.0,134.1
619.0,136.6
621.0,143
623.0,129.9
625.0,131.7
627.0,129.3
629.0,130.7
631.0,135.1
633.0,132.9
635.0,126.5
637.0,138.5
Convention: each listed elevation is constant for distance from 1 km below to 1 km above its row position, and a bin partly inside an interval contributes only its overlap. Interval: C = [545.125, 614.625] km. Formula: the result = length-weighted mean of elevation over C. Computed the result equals 136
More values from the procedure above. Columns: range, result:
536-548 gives 146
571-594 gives 120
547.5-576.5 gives 150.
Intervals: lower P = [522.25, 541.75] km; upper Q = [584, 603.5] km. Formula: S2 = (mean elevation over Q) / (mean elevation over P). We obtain 0.82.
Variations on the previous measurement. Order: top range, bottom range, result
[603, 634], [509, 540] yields 0.95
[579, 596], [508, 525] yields 0.78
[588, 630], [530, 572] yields 0.88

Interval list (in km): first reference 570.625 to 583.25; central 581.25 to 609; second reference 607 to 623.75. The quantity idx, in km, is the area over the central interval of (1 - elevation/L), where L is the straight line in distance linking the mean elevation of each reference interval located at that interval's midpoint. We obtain 3.3 km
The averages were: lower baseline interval 137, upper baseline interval 136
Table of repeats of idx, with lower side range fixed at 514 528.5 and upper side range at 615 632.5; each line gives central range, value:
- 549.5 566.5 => -1.7 km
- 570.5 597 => 2.9 km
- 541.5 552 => -0.9 km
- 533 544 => -0.2 km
